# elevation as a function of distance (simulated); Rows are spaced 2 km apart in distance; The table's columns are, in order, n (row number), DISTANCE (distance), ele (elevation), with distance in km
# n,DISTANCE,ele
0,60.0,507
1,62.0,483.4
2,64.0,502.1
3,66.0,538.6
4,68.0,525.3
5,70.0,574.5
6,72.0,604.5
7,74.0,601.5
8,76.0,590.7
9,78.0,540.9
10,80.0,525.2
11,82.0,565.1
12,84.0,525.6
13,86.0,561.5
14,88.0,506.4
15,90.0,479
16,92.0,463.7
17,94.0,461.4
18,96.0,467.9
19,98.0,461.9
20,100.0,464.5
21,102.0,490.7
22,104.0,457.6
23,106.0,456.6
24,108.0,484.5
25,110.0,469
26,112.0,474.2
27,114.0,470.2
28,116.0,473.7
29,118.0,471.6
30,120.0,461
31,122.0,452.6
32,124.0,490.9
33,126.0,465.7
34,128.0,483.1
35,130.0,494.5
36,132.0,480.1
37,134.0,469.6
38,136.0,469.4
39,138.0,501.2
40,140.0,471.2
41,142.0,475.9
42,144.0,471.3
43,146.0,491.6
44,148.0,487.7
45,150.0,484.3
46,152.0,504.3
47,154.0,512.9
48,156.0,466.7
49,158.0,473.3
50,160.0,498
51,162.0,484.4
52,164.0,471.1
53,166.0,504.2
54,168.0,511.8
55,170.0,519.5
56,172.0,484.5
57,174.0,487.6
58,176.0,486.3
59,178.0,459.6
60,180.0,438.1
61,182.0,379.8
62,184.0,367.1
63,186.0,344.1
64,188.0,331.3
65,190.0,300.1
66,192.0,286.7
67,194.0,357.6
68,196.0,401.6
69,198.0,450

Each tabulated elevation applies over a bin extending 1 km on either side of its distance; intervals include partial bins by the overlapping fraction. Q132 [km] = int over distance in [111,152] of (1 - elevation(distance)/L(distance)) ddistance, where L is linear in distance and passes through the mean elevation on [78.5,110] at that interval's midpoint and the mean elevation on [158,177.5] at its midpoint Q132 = 1.2 km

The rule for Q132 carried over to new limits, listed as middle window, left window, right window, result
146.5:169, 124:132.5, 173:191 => -2.8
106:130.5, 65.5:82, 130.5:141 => 1.4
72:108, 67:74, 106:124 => 1.3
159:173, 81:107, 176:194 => -3.6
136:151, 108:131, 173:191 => -1.3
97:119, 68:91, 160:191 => 2.0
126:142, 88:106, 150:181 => 0.0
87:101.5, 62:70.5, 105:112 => 0.5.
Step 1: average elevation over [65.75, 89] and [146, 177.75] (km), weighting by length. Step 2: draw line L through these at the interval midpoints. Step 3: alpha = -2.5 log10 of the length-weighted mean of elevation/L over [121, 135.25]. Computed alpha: 0.09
